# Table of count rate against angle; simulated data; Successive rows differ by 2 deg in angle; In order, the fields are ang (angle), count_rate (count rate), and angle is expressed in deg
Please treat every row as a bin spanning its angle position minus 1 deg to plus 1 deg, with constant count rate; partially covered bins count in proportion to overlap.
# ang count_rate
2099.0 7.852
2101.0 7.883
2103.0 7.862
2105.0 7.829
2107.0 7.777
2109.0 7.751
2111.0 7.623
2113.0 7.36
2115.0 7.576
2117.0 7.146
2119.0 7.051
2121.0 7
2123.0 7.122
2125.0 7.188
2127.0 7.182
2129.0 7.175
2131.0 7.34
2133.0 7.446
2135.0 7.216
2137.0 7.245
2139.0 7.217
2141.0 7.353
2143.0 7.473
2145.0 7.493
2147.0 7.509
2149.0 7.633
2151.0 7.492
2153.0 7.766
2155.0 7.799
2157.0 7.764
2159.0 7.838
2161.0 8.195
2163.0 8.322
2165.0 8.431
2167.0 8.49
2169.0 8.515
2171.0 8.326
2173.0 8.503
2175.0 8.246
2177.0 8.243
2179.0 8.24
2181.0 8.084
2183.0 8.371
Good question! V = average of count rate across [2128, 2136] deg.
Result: 7.29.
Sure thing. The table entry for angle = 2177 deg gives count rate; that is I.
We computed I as 8.243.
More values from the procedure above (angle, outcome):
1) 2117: 7.146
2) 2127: 7.182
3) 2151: 7.492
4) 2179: 8.24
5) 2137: 7.245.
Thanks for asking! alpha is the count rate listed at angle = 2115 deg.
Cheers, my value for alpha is 7.576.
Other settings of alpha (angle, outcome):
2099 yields 7.852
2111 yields 7.623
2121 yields 7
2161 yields 8.195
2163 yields 8.322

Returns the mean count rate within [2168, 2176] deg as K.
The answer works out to 8.4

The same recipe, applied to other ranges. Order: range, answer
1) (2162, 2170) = 8.44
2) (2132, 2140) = 7.28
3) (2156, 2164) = 8.03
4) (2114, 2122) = 7.19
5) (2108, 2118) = 7.49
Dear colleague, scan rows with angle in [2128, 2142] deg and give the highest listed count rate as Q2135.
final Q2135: 7.446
